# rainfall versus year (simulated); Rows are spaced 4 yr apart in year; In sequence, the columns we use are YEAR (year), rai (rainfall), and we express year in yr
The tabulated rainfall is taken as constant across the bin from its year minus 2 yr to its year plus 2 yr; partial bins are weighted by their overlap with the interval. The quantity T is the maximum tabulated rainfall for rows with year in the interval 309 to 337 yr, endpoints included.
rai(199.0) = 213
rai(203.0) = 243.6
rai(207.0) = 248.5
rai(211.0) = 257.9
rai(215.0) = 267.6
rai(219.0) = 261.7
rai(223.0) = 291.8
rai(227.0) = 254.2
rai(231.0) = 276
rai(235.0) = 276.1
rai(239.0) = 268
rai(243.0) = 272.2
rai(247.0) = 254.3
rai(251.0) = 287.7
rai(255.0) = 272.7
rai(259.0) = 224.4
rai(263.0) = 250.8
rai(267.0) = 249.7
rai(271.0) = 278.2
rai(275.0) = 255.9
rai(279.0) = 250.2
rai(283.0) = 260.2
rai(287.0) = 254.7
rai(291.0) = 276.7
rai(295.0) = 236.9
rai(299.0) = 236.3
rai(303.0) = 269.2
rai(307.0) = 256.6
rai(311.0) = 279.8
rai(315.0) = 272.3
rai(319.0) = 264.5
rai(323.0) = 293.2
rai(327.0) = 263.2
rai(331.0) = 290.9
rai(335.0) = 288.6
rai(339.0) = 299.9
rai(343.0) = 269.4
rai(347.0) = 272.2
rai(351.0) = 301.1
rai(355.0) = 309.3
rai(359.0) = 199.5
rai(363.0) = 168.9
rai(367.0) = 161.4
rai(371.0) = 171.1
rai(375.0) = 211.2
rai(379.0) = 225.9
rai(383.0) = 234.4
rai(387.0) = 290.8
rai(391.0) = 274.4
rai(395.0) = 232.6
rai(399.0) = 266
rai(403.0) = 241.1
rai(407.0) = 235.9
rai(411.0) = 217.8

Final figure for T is 293.2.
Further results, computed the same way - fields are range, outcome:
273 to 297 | 276.7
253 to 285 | 278.2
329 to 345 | 299.9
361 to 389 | 290.8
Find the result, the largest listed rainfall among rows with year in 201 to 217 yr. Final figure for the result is 267.6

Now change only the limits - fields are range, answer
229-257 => 287.7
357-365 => 199.5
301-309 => 269.2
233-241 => 276.1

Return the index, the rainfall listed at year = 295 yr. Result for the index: 236.9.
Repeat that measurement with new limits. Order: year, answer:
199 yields 213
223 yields 291.8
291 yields 276.7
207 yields 248.5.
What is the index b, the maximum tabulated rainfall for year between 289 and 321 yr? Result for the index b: 279.8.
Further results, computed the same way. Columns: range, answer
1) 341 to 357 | 309.3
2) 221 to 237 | 291.8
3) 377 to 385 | 234.4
